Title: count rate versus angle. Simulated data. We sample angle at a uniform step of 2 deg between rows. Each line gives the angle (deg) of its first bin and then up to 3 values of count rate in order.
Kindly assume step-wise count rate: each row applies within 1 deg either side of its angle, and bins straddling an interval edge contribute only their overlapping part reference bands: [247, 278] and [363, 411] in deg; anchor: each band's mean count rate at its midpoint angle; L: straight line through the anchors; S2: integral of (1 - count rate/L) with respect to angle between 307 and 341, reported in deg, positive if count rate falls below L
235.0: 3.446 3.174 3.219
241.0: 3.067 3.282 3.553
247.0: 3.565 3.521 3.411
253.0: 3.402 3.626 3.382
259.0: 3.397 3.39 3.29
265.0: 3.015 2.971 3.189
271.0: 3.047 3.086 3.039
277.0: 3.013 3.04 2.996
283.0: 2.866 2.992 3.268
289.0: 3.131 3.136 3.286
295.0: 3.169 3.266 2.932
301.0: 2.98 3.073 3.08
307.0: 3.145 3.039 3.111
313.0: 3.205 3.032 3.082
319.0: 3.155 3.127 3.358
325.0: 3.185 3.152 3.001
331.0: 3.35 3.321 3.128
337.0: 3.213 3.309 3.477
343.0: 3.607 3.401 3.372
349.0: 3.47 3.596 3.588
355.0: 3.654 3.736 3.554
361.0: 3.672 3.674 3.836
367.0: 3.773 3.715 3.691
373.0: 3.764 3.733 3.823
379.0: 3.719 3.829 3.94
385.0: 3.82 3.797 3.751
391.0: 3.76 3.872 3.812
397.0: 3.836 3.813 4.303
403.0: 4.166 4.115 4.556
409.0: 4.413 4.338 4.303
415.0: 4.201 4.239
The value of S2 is 3.8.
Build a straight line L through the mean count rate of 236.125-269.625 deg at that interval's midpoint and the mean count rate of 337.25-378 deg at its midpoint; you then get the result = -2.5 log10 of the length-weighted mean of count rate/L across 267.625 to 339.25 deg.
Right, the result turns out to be 0.11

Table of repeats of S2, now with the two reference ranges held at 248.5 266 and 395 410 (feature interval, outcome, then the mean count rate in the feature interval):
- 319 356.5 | 4.49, 3.35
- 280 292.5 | 1.62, 3.07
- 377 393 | 0.97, 3.81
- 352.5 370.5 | 1.09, 3.69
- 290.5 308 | 2.34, 3.12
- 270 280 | 1.23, 3.04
